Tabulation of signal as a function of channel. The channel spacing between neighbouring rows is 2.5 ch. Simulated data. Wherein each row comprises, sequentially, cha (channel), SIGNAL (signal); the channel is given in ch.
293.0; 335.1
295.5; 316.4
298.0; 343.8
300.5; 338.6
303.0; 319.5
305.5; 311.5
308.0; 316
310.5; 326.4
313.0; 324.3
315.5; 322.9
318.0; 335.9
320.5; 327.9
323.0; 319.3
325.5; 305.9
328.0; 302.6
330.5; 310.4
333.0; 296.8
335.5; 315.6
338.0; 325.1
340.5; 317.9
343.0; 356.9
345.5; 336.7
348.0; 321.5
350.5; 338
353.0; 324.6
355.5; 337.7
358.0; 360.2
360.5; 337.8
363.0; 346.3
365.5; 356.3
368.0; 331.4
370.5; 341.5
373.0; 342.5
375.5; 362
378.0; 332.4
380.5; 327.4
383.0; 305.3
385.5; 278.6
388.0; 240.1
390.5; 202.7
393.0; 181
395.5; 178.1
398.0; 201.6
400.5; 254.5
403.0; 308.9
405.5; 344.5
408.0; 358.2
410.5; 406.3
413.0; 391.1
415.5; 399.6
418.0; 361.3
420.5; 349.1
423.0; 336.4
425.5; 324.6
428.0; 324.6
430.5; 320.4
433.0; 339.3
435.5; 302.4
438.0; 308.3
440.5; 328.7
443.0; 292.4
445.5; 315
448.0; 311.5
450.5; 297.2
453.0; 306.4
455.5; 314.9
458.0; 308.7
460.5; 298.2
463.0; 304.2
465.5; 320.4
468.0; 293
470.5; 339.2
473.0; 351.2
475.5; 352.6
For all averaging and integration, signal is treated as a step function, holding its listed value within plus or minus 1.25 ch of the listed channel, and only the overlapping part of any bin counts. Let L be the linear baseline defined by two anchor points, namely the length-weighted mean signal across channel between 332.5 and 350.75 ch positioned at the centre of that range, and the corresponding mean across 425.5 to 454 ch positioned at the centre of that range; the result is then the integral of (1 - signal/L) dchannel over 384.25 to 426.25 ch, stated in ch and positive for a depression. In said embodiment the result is 2.3 ch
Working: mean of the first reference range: 327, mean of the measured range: 301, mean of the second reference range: 314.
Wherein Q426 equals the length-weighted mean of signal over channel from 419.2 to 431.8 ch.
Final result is 331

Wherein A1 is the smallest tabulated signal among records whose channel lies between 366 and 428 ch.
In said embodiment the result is 178.1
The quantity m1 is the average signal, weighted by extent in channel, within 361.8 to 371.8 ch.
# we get 344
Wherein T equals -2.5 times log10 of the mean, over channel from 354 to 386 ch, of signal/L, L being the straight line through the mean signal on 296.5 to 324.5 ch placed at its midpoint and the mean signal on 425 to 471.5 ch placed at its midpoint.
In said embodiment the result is -0.05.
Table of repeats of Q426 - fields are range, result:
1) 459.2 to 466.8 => 308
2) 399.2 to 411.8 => 334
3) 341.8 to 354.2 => 335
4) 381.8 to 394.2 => 242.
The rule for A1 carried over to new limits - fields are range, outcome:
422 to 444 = 292.4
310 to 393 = 181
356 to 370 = 331.4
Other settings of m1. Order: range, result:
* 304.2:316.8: 320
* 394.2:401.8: 212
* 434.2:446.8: 309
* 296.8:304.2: 334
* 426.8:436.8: 322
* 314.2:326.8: 322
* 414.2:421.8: 370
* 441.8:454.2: 305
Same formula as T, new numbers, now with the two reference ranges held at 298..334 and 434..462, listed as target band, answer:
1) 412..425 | -0.17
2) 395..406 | 0.21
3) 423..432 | -0.05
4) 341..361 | -0.07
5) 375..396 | 0.17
